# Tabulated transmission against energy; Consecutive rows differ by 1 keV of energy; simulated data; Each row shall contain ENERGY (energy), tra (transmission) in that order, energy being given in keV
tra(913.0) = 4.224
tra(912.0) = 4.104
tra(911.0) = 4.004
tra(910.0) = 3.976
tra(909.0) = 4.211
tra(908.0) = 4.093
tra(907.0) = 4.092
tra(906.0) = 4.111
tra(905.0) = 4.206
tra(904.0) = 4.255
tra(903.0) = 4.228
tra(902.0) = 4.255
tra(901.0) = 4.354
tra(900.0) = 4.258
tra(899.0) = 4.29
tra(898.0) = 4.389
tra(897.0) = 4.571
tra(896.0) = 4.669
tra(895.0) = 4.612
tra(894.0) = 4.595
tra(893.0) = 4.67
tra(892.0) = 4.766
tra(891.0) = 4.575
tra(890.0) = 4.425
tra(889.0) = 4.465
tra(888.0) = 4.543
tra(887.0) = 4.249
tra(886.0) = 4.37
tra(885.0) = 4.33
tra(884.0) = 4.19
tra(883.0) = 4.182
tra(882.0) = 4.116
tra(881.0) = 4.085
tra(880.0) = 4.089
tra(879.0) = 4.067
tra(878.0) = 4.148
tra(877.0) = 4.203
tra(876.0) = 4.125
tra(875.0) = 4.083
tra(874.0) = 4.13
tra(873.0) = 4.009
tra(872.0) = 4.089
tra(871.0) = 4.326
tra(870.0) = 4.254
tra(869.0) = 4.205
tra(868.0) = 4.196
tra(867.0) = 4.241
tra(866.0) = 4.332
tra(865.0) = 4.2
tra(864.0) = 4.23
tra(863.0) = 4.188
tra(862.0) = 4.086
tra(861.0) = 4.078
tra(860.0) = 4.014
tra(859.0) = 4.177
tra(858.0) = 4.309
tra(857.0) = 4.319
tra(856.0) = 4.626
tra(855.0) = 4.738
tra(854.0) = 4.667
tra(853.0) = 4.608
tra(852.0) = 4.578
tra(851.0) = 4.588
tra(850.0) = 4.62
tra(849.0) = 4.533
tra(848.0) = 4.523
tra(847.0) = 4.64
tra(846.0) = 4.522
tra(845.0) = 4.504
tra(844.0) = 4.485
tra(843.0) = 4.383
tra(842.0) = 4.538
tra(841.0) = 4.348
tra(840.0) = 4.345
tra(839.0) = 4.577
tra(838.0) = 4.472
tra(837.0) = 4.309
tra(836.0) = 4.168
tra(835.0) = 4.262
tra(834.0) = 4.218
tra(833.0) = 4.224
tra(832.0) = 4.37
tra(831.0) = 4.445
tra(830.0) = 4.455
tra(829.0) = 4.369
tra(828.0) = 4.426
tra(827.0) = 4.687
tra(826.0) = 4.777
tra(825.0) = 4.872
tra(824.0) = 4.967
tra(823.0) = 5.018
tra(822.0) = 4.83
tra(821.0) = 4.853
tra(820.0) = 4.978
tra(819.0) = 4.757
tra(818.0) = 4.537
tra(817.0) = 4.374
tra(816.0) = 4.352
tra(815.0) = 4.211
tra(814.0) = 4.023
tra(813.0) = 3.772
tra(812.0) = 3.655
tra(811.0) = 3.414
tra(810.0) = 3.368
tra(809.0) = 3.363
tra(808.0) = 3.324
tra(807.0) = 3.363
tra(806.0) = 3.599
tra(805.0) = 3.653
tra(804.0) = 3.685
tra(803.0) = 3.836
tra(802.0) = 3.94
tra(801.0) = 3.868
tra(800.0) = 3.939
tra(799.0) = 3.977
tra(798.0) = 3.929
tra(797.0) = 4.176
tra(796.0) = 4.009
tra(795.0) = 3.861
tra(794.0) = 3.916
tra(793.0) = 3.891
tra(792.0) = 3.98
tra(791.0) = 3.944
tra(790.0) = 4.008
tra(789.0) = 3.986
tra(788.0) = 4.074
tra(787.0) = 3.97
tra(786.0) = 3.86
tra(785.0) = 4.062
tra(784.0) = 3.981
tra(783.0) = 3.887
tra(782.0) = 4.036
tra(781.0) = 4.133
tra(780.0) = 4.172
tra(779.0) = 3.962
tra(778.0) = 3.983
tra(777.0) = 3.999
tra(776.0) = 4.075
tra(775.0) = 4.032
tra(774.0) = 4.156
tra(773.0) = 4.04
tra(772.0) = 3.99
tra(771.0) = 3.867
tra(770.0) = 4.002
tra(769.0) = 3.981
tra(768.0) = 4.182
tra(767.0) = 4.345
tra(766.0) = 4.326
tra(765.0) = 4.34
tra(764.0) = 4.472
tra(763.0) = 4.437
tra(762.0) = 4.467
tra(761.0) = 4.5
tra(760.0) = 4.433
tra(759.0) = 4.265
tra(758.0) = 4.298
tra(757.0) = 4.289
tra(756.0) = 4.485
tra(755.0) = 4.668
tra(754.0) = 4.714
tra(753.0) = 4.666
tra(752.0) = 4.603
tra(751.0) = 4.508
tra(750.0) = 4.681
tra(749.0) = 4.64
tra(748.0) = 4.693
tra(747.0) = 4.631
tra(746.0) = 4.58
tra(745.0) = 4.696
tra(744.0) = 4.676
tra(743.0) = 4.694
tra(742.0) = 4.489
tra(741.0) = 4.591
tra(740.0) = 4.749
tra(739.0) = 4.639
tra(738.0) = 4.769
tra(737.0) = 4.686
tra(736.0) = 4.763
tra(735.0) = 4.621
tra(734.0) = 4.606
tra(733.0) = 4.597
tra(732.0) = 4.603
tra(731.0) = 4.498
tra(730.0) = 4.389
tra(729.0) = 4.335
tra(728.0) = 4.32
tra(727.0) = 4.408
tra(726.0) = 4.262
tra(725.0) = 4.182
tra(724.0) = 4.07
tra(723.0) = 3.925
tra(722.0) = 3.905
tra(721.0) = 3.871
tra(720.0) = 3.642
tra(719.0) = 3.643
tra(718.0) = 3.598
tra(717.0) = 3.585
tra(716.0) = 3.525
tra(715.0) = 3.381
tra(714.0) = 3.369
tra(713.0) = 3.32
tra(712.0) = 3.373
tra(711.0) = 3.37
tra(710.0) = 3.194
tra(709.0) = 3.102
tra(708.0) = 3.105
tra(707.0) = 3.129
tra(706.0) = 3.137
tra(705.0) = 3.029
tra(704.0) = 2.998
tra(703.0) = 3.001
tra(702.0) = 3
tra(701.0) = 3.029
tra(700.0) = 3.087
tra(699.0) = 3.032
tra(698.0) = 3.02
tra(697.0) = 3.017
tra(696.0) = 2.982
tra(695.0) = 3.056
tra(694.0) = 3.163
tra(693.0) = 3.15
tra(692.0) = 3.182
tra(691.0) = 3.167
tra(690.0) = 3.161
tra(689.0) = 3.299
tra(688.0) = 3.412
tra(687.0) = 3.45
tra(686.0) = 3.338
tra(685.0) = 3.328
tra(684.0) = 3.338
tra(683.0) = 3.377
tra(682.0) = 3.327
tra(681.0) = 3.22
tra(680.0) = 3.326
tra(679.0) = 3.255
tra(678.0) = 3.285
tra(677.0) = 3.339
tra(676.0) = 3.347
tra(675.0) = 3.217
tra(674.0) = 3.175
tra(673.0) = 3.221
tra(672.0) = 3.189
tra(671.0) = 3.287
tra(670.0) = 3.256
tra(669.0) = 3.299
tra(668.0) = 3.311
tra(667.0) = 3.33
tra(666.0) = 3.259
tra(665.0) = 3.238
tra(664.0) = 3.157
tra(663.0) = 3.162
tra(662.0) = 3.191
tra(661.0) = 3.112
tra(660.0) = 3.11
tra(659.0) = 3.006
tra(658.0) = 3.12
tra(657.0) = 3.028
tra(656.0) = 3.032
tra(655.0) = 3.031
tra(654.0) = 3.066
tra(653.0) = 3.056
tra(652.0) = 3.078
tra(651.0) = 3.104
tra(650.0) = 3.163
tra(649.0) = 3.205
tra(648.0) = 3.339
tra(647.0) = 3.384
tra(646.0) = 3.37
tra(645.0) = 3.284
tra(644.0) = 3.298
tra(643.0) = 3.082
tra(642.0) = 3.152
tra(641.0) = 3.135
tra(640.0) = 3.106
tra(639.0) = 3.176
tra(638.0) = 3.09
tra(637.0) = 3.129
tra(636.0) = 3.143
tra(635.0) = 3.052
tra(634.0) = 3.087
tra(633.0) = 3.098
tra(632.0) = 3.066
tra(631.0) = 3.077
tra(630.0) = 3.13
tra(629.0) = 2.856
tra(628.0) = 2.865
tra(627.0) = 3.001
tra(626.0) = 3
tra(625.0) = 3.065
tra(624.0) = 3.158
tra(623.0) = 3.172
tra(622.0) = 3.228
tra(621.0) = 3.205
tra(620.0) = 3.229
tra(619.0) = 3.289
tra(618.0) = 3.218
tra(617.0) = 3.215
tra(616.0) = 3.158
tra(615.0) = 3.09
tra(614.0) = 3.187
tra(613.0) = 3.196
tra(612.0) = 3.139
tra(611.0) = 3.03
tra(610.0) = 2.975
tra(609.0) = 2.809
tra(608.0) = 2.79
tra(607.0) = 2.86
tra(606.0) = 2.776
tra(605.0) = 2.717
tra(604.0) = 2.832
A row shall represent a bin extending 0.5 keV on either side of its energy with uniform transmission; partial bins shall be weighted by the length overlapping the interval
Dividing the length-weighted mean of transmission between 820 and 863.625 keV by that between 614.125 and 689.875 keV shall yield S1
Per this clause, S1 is 1.41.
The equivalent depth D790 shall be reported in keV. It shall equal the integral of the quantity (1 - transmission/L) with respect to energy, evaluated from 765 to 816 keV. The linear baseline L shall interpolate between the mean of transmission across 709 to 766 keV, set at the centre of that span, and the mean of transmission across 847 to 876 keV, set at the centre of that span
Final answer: 4.37 keV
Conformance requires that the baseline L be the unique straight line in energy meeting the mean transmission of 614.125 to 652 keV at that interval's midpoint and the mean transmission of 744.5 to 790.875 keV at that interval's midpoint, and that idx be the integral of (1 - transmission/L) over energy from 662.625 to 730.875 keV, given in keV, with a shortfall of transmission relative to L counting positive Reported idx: 5.36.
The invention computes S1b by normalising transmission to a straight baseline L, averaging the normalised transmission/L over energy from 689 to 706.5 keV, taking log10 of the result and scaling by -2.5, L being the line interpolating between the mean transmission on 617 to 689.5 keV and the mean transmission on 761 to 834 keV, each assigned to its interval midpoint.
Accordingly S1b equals 0.13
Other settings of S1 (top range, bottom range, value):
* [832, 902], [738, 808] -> 1.04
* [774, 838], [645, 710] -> 1.29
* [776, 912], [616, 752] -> 1.21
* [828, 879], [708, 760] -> 1.03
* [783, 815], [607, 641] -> 1.24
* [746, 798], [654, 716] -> 1.32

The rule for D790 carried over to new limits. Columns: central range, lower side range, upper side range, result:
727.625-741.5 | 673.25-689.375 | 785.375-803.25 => -3.7 keV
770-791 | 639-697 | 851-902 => -1.1 keV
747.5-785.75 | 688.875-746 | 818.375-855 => -1.7 keV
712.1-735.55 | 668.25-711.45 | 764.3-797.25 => -3.4 keV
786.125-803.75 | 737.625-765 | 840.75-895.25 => 2.1 keV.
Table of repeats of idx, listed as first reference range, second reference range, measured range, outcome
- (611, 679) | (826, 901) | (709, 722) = 0.22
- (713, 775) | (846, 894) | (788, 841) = 1.93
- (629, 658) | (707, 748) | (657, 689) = 2.06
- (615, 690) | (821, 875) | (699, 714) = 1.66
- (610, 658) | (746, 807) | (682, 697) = 1.22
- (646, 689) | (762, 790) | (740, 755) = -3.00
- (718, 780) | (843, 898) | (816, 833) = -1.15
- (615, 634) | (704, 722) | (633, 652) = -0.07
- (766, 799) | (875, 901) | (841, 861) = -1.15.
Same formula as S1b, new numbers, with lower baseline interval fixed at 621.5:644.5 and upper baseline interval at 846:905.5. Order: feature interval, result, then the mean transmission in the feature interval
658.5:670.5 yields 0.018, 3.2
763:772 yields -0.112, 4.19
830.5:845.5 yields -0.059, 4.38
